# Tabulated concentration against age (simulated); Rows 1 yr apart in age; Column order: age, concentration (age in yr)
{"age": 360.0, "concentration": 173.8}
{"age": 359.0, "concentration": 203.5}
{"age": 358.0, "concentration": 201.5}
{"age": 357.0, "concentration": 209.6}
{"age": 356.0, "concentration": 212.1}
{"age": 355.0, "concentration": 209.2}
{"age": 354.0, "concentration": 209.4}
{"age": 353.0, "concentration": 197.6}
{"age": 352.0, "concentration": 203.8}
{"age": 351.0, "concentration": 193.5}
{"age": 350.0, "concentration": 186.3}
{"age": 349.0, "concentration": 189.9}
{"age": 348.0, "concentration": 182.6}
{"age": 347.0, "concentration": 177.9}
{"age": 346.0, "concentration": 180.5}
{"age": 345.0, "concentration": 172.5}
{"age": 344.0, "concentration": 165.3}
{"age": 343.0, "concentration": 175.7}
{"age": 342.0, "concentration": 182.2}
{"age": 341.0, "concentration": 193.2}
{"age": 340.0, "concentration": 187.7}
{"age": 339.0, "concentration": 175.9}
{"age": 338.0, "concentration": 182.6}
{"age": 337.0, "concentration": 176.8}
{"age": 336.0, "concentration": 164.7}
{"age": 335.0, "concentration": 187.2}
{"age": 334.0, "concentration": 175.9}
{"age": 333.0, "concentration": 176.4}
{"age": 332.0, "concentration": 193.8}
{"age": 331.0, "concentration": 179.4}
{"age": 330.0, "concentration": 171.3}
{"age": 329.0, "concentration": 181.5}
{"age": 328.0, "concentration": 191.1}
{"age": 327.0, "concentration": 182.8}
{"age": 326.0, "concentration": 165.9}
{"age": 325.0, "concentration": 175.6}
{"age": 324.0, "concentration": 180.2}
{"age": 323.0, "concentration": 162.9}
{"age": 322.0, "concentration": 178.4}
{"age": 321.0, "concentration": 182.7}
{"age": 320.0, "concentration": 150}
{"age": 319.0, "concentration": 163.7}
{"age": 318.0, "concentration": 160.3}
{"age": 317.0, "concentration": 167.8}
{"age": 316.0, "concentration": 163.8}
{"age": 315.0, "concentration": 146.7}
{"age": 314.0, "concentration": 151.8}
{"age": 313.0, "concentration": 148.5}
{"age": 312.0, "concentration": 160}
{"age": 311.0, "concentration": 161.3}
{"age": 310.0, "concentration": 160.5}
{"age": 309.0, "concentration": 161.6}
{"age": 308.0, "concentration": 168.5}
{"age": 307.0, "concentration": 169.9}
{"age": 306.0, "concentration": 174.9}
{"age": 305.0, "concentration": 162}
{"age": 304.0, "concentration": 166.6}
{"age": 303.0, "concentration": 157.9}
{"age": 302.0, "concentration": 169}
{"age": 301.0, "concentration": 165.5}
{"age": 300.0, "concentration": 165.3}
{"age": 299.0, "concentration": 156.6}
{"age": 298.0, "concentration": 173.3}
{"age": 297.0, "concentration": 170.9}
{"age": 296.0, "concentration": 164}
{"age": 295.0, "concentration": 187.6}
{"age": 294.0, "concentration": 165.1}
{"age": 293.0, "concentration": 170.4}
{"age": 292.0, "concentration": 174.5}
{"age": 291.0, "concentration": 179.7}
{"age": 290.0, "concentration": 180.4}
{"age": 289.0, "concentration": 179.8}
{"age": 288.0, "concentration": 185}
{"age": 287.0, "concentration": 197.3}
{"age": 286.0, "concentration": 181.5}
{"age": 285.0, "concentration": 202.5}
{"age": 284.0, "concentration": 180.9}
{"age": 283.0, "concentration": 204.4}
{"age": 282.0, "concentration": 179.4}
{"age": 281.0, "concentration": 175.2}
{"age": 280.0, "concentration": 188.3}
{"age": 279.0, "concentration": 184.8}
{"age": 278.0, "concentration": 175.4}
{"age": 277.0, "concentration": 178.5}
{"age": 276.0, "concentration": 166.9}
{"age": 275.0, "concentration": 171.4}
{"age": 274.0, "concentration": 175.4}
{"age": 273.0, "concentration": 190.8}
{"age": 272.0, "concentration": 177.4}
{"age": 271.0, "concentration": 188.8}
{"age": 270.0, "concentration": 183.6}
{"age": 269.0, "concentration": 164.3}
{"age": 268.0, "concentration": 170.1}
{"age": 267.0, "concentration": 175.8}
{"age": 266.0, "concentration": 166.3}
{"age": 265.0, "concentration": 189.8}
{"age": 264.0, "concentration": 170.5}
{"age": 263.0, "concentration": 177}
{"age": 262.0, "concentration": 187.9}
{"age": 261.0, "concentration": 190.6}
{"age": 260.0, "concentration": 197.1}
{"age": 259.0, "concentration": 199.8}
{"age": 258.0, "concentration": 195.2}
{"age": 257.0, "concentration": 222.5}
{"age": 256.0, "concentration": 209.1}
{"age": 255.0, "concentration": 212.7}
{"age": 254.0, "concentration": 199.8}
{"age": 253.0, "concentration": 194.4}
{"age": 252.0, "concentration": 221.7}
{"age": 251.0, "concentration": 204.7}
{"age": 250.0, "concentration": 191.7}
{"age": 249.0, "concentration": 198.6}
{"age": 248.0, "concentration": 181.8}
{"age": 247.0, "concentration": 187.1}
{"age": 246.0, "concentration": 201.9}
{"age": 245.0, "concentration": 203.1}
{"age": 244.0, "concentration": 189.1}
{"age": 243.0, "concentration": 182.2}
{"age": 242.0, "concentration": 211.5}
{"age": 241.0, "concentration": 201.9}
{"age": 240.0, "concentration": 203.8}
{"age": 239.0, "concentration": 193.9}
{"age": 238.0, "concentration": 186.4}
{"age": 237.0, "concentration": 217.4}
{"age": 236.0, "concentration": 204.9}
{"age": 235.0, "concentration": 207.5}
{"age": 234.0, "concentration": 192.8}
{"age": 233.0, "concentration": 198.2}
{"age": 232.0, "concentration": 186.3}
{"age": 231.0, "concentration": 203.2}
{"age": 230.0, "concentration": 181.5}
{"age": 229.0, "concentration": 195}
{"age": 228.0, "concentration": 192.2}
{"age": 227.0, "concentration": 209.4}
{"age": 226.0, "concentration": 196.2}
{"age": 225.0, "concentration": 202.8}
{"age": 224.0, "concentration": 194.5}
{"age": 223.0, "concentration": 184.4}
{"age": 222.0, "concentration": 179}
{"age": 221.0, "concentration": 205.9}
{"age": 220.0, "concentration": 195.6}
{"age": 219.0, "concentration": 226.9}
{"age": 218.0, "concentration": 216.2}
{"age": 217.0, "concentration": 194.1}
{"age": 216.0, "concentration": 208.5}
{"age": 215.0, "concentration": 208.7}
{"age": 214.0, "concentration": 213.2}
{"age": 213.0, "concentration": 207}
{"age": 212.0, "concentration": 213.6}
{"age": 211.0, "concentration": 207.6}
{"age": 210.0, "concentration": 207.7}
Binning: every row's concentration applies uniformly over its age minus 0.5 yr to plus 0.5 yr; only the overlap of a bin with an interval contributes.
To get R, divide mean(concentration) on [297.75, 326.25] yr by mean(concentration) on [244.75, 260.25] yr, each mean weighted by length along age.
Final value 0.82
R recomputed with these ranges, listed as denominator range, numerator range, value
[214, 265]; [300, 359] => 0.89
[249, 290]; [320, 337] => 0.94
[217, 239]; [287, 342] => 0.86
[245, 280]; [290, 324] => 0.88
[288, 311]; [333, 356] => 1.09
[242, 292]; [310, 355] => 0.94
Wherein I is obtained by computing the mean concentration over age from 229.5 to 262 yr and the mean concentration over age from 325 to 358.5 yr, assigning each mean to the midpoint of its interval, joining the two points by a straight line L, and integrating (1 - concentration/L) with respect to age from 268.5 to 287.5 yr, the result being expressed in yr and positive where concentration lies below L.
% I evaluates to 1.2 yr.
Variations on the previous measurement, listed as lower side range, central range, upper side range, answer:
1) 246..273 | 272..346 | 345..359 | 7.5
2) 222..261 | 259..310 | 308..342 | 2.2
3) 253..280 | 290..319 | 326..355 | 3.0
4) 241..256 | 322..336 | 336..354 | 0.6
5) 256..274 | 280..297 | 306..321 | -0.8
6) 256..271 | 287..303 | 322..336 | 0.8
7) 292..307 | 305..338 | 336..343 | 1.0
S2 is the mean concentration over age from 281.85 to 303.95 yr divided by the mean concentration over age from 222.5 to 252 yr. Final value 0.9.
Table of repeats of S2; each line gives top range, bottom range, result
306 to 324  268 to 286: 0.90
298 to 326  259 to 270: 0.91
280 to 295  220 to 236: 0.94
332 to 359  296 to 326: 1.14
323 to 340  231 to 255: 0.90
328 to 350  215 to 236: 0.91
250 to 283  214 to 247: 0.94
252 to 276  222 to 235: 0.96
